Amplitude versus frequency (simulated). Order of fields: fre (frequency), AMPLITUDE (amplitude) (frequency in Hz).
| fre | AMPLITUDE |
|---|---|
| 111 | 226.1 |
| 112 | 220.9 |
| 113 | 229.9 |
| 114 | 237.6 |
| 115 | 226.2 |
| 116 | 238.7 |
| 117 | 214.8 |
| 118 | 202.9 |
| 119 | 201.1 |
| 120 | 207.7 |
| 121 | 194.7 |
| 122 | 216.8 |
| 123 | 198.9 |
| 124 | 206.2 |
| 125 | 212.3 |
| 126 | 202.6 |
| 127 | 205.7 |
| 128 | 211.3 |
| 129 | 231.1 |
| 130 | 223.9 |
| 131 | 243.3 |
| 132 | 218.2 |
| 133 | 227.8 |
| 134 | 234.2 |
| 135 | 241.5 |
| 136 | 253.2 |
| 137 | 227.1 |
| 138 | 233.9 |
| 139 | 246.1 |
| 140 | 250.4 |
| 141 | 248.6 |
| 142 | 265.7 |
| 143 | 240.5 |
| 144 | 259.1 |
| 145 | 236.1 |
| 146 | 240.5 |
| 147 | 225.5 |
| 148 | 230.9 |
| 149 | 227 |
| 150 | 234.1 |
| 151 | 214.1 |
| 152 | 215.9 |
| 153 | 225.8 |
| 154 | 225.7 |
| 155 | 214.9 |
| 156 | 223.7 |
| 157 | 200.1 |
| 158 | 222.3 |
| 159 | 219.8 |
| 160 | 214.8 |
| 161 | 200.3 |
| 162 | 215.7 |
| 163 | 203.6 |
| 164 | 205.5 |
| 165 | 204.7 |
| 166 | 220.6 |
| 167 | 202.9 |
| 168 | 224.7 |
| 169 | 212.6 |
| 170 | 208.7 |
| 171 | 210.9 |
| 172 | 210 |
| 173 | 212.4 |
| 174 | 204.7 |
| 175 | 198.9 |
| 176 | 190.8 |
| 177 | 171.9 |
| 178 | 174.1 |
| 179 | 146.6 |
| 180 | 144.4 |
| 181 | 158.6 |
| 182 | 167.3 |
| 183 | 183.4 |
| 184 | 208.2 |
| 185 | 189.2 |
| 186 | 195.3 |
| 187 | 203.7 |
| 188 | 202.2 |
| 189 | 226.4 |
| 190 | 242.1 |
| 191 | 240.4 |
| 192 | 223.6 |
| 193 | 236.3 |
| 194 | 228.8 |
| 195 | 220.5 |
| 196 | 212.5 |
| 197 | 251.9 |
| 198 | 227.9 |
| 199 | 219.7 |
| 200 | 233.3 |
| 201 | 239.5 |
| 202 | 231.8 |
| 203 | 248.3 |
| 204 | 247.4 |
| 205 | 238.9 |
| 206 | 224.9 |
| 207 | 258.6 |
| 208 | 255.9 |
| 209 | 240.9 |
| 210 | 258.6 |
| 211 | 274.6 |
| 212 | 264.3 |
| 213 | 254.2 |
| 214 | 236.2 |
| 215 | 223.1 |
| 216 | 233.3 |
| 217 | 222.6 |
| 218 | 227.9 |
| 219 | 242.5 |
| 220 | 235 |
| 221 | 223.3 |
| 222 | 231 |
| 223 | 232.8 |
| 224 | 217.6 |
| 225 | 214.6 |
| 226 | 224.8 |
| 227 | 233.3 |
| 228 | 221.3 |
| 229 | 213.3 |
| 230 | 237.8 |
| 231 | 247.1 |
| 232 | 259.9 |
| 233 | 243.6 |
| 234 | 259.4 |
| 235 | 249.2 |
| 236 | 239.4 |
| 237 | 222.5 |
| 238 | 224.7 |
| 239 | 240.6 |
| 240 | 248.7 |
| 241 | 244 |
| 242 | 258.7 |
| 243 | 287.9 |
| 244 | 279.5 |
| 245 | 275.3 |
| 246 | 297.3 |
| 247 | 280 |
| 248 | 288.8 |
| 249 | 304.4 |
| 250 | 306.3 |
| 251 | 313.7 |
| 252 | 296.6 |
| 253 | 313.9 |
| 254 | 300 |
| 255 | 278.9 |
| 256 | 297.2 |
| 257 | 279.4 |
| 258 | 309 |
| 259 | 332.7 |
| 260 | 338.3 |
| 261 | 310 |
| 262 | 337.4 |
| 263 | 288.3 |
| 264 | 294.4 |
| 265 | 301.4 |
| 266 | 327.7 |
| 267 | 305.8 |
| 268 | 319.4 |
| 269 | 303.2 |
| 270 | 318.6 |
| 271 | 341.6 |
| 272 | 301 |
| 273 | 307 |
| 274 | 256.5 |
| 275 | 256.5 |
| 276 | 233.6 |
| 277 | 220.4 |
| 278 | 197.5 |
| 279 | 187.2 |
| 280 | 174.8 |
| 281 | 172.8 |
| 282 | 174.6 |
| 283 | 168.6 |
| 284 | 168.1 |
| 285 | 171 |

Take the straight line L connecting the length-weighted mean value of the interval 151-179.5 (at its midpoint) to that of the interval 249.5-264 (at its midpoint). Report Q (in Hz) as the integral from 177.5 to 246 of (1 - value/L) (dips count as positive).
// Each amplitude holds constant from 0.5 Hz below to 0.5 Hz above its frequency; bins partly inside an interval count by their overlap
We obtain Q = 7.26 Hz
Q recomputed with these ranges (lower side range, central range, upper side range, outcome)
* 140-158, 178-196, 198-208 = 2.7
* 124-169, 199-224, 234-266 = 2.2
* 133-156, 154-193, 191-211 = 5.5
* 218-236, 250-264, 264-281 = -2.7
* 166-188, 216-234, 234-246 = 0.6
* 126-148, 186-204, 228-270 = 2.2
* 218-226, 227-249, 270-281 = -1.9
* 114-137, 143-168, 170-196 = -1.3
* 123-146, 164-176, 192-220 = 1.3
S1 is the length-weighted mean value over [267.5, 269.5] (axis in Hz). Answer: 311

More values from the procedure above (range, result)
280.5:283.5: 172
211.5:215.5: 244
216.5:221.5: 230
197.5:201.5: 230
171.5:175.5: 206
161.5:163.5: 210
